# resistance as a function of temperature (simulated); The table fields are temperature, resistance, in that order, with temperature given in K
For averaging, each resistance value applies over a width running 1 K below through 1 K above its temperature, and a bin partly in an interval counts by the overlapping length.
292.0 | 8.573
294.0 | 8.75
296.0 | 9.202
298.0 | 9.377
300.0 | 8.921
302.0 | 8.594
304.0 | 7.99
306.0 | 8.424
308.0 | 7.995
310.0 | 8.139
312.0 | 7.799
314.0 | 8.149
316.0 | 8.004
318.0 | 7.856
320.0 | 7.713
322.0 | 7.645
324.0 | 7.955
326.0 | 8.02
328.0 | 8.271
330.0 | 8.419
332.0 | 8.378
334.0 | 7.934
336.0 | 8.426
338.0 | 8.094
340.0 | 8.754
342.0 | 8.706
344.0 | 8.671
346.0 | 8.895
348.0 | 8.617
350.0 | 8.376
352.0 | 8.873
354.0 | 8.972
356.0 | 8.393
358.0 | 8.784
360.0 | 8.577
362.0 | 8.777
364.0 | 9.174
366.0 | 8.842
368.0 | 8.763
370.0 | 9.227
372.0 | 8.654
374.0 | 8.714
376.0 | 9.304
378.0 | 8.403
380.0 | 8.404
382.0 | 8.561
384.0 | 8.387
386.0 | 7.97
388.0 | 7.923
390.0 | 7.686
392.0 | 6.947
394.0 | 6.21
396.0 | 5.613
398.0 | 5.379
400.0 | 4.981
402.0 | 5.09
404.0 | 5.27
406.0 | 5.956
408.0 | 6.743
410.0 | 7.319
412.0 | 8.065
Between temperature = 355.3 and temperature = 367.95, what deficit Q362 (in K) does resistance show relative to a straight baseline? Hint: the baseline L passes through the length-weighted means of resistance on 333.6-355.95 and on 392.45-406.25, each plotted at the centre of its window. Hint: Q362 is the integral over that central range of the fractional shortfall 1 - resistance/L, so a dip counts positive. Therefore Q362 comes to -1.9 K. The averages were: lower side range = 8.58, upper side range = 5.53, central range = 8.77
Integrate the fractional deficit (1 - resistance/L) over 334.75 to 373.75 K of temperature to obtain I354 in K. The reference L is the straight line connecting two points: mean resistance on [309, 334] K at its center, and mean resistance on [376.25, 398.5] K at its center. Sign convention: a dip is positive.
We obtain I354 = -4.7 K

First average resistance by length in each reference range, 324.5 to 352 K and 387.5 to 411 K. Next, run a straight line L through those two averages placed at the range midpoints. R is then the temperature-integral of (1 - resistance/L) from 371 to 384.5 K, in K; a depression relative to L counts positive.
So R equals -3.16 K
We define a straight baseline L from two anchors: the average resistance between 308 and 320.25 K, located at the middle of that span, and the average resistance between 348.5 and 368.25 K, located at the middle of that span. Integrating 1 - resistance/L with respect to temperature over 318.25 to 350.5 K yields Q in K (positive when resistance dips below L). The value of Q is 0.12 K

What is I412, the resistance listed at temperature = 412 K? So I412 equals 8.065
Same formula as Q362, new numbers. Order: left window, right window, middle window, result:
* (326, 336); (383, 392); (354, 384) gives -2.8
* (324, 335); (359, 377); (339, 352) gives -0.3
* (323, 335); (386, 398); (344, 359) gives -2.0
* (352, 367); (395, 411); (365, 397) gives -3.4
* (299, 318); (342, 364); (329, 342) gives 0.2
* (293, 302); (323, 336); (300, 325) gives 1.6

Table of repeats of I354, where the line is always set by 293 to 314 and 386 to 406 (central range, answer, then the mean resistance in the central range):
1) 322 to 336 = -0.5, 8.14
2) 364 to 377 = -4.0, 8.94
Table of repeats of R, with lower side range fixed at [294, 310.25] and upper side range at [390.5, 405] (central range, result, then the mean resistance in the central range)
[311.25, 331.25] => 0.09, 7.99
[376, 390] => -4.87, 8.31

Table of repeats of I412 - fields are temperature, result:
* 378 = 8.403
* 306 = 8.424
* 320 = 7.713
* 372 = 8.654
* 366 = 8.842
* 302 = 8.594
